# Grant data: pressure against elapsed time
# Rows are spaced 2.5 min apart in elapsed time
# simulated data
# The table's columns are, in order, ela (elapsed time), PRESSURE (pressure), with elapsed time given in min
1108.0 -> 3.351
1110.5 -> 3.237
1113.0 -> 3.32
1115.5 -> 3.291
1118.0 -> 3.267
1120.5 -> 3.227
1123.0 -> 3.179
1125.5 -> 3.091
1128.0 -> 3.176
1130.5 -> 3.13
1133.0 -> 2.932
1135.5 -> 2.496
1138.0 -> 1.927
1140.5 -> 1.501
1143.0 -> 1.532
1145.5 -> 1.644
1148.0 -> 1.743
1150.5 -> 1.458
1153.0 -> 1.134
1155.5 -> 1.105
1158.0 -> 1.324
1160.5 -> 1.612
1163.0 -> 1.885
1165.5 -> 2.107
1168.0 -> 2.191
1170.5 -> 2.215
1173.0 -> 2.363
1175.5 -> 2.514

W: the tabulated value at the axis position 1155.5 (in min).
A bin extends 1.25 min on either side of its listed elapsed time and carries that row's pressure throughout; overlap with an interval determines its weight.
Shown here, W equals 1.105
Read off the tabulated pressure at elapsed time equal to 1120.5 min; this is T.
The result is 3.227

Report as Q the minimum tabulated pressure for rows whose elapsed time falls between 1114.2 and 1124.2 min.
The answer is 3.179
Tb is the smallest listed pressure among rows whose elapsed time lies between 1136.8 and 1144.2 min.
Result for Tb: 1.501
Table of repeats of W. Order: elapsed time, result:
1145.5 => 1.644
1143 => 1.532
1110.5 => 3.237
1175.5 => 2.514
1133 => 2.932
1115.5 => 3.291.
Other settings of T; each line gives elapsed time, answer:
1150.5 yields 1.458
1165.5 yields 2.107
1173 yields 2.363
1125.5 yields 3.091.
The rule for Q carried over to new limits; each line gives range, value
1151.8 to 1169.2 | 1.105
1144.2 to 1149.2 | 1.644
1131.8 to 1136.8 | 2.496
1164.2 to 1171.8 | 2.107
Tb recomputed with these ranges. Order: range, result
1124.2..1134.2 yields 2.932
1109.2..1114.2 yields 3.237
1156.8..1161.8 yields 1.324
